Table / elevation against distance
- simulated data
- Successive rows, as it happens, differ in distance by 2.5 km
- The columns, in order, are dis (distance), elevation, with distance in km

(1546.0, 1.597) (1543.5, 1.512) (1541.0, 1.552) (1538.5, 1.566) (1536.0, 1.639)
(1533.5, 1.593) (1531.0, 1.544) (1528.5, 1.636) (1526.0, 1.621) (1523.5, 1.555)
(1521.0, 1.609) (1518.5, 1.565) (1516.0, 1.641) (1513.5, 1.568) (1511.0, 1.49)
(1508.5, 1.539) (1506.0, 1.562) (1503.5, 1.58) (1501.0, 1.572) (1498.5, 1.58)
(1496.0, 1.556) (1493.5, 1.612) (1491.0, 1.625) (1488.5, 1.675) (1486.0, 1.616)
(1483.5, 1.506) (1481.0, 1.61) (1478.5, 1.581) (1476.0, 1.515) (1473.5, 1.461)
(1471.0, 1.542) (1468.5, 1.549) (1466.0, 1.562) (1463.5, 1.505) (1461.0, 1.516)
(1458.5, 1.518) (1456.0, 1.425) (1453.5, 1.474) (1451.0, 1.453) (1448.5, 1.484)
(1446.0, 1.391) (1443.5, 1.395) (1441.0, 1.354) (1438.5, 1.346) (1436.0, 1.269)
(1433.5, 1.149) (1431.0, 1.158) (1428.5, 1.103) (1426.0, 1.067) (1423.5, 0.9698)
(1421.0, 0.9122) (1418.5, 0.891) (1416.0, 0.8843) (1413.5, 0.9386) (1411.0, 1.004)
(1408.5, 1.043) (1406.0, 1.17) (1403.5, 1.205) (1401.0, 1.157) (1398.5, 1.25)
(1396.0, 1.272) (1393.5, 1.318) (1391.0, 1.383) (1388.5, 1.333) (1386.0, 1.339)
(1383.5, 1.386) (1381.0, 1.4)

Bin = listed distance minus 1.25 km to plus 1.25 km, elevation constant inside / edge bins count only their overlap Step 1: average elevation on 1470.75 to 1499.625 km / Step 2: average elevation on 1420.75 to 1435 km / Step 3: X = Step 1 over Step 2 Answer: 1.47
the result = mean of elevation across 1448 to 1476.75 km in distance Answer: 1.5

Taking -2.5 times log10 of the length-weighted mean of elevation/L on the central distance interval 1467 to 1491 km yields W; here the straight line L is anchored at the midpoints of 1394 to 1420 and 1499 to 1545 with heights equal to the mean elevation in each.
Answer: -0.13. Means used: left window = 1.09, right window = 1.57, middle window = 1.56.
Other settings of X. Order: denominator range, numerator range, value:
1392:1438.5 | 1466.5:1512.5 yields 1.41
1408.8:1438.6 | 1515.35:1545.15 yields 1.52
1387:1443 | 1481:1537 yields 1.38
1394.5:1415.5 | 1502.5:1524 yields 1.40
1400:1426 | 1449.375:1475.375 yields 1.47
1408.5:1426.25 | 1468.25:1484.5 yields 1.61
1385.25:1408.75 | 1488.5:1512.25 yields 1.26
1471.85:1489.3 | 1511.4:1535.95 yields 1.02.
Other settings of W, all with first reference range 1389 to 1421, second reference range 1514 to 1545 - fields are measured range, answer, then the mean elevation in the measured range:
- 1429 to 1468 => -0.09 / 1.4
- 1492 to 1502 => -0.08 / 1.58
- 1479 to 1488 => -0.12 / 1.59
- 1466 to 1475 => -0.12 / 1.52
